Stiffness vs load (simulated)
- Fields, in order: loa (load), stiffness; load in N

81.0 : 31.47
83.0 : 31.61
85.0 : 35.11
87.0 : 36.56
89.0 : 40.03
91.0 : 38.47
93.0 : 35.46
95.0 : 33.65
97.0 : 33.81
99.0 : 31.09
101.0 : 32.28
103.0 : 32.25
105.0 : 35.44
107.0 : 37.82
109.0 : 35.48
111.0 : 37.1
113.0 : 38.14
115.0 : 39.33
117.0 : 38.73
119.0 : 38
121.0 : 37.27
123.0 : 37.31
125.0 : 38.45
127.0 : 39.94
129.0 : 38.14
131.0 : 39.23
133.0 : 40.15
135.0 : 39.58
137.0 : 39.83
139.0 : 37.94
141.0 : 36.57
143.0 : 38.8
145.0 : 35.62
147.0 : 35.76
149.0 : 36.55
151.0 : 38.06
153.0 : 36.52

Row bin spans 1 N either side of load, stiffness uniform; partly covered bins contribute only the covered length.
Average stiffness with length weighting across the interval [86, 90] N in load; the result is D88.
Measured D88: 38.3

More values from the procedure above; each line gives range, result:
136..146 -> 37.8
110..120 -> 38.3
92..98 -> 34.3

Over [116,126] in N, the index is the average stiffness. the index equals 38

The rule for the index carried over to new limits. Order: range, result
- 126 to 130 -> 39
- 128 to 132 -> 38.7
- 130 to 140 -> 39.3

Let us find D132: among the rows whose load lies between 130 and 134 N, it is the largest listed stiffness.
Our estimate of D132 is 40.15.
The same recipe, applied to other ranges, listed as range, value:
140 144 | 38.8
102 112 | 37.82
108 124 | 39.33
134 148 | 39.83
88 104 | 40.03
